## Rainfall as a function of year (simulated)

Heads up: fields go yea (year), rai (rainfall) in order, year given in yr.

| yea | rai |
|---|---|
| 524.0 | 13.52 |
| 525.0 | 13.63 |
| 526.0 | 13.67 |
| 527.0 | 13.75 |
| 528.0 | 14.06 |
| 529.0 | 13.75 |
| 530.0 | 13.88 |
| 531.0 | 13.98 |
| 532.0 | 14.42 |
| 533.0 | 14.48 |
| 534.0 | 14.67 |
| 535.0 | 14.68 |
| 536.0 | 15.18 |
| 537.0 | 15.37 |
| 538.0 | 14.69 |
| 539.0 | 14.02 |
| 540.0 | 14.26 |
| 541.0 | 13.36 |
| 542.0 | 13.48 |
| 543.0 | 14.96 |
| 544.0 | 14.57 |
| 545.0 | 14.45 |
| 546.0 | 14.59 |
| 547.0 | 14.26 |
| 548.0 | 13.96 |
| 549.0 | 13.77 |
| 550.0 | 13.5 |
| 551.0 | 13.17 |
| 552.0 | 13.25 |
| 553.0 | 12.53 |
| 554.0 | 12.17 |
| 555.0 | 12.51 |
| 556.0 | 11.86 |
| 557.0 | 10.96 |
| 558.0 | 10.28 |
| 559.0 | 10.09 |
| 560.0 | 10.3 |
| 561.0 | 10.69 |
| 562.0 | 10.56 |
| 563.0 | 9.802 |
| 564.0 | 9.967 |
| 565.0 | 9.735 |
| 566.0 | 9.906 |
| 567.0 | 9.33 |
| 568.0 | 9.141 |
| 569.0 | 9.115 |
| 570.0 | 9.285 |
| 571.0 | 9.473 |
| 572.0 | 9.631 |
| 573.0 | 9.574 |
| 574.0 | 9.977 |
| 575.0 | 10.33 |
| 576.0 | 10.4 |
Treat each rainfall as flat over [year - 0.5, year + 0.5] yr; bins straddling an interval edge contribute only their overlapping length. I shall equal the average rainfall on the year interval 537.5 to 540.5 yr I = 14.3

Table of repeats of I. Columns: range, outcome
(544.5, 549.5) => 14.2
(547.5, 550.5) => 13.7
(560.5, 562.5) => 10.6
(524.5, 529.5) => 13.8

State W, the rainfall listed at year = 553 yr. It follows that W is 12.53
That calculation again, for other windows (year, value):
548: 13.96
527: 13.75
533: 14.48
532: 14.42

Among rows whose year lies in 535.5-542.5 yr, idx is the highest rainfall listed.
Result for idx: 15.37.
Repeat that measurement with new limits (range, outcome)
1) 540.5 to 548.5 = 14.96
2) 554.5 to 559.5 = 12.51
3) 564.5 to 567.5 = 9.906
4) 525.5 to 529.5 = 14.06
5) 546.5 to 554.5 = 14.26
